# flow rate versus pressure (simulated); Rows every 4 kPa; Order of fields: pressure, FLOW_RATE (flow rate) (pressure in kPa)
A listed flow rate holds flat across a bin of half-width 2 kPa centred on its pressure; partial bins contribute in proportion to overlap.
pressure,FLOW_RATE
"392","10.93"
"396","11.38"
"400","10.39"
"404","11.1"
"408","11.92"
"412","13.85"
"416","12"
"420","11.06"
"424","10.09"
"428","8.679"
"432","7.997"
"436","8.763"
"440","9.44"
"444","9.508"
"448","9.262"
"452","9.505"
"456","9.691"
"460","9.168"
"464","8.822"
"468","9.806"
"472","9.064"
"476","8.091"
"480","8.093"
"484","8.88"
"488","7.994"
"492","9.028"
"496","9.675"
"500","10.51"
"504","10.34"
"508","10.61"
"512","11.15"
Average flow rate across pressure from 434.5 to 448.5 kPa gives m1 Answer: 9.26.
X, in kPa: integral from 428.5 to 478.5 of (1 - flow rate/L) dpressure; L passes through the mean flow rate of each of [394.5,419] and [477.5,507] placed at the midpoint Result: 6.2 kPa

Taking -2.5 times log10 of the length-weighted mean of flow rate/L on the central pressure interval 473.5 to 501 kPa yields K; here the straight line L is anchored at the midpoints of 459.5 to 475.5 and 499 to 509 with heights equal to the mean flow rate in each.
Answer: 0.12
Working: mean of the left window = 9.11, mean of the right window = 10.5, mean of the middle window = 8.84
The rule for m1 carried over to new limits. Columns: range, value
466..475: 9.29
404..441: 10.5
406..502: 9.62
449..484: 9.03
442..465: 9.35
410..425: 11.9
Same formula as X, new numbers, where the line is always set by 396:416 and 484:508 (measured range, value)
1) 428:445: 3.3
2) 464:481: 2.2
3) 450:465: 1.7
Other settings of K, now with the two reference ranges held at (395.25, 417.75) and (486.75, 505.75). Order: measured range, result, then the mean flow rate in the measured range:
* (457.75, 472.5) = 0.12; 9.24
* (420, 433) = 0.21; 9.32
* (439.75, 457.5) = 0.14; 9.48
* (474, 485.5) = 0.19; 8.33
